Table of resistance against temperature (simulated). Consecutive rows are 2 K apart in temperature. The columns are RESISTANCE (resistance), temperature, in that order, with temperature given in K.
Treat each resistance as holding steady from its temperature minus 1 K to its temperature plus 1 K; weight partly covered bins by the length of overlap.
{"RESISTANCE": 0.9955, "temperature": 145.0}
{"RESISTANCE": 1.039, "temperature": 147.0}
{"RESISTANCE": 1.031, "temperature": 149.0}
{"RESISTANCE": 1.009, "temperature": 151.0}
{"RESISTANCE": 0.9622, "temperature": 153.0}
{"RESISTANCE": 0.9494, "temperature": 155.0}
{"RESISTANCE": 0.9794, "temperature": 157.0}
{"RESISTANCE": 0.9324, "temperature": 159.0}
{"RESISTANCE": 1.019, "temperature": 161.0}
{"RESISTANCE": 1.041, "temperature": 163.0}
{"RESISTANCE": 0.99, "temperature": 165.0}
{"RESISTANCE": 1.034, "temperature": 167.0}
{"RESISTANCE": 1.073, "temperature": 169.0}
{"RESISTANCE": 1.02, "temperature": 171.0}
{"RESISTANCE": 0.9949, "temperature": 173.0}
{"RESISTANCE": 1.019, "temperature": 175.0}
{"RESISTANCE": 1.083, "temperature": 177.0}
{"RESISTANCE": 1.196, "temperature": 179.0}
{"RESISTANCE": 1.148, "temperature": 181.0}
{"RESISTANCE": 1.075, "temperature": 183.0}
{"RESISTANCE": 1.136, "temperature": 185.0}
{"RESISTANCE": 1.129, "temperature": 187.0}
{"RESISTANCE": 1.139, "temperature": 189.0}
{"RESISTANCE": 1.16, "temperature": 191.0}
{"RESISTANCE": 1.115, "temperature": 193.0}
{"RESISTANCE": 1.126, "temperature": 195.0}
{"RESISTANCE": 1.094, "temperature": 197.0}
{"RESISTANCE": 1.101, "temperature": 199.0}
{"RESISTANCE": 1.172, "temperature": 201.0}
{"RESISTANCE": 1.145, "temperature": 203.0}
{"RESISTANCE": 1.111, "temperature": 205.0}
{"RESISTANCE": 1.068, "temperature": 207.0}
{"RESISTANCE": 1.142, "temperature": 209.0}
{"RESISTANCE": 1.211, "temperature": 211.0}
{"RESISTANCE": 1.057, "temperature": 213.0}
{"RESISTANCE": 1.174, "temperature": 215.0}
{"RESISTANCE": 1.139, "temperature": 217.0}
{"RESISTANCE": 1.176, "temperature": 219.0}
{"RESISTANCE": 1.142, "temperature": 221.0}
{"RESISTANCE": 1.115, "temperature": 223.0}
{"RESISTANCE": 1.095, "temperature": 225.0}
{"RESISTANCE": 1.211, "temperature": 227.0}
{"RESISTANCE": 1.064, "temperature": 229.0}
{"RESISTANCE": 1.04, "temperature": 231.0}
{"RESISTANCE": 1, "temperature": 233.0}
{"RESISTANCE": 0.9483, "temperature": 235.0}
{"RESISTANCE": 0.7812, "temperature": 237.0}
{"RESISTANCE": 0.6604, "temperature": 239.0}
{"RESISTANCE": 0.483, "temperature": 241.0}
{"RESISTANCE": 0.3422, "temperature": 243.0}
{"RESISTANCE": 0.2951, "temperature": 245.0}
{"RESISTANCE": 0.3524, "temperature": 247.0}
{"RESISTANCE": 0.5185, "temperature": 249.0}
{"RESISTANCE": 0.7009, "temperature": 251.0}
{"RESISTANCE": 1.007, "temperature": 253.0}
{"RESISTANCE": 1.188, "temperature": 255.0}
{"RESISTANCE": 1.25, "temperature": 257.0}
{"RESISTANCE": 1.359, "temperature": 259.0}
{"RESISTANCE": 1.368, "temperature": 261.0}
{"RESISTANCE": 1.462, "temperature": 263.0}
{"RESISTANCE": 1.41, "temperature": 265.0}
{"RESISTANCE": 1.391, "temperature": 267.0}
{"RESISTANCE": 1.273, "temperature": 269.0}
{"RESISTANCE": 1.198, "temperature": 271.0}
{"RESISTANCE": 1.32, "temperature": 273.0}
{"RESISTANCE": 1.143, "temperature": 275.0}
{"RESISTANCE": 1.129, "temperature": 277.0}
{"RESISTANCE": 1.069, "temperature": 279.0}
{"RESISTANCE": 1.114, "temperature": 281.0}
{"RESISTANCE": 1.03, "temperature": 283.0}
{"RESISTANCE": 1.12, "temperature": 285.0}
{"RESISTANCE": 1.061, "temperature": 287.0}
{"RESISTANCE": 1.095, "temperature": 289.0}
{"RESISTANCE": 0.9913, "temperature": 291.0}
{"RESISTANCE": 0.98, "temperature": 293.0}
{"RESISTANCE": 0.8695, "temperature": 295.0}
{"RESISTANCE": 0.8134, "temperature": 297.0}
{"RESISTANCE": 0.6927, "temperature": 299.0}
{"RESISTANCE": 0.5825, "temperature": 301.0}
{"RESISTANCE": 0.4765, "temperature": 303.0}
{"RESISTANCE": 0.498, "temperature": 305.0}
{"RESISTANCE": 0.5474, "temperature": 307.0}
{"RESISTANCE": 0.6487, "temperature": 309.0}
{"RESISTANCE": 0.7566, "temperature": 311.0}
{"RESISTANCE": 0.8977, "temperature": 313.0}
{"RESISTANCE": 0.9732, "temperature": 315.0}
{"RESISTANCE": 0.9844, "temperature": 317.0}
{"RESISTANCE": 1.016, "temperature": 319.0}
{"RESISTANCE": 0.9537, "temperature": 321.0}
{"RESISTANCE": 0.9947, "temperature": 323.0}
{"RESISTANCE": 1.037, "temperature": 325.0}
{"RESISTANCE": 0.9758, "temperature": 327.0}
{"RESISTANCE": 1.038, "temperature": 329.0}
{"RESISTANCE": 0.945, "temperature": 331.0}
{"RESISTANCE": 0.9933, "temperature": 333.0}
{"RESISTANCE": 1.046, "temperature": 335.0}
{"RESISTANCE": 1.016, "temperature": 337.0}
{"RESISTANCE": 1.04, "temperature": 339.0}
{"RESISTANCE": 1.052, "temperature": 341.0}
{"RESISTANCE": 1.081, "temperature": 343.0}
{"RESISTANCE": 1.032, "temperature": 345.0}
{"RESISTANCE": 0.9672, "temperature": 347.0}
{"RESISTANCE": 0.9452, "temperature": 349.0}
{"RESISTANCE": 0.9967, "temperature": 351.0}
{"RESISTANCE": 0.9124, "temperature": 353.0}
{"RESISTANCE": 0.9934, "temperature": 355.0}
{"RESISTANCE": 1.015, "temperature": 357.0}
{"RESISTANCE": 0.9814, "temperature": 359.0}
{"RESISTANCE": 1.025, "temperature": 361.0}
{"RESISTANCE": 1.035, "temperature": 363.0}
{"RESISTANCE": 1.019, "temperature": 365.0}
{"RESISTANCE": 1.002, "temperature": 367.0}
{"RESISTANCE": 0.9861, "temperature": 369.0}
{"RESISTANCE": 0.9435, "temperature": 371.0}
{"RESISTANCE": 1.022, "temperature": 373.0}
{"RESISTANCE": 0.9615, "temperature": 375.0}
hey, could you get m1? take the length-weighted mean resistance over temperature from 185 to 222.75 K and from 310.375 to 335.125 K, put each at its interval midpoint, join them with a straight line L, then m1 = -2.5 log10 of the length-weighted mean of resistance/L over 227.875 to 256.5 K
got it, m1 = 0.39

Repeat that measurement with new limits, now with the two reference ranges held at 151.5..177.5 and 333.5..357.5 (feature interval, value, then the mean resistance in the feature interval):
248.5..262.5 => -0.09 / 1.09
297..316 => 0.42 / 0.682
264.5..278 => -0.24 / 1.26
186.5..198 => -0.12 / 1.13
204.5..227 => -0.13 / 1.13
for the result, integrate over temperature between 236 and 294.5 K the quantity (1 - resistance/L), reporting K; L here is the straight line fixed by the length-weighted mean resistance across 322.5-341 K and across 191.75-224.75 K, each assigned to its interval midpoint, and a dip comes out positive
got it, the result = 3.8 K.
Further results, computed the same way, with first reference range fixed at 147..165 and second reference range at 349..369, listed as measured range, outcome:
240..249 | 5.5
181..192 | -1.5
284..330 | 5.8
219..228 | -1.4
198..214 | -2.1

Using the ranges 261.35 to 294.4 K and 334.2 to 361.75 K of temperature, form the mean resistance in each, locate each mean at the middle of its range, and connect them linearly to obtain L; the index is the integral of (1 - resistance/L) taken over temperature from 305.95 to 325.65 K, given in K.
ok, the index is 3.7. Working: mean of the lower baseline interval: 1.17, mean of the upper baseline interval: 1.01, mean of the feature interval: 0.877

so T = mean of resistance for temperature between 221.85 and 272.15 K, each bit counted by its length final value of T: 0.982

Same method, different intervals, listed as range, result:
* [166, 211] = 1.11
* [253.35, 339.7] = 1.02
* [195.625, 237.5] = 1.1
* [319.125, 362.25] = 1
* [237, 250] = 0.468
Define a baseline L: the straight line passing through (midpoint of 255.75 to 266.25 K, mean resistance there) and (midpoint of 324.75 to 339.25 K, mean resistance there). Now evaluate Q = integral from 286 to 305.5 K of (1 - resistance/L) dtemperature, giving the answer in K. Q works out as 6.2 K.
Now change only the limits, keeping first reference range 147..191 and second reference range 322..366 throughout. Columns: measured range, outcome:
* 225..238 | 0.2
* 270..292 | -2.0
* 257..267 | -3.5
